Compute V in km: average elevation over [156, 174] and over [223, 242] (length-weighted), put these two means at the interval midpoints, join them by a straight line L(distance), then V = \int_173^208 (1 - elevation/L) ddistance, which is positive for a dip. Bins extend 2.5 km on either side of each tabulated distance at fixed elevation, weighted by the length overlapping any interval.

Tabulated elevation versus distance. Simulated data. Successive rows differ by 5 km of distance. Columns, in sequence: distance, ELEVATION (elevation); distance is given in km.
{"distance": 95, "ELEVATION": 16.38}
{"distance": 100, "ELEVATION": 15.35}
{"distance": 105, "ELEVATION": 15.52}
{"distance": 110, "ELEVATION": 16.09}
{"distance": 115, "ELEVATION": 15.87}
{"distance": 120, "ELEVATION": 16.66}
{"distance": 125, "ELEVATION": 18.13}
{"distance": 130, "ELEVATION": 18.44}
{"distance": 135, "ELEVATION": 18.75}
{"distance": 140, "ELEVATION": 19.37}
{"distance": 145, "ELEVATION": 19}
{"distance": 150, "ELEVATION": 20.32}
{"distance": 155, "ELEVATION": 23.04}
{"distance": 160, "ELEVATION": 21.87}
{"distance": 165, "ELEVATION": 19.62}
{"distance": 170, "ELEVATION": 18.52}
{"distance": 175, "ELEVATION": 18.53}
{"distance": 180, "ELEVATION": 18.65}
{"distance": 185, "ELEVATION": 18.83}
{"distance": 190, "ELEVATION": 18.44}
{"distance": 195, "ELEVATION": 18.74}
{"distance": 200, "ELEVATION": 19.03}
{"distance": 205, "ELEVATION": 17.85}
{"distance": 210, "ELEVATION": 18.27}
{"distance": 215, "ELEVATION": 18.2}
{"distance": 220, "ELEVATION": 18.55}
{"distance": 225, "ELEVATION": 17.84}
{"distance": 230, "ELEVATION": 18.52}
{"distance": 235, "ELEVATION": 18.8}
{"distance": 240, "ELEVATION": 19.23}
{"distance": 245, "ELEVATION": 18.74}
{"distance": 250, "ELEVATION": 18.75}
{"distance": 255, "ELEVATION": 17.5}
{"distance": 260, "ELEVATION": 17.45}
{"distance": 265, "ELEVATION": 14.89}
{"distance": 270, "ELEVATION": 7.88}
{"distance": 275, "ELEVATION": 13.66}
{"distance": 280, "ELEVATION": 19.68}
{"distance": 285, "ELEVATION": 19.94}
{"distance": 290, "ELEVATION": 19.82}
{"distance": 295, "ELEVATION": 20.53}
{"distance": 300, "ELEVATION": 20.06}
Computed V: 1.75 km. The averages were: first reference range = 20.1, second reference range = 18.6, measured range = 18.6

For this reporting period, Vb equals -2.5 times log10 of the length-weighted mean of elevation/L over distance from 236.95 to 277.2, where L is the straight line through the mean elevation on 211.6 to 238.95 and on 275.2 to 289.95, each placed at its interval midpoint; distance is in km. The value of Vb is 0.16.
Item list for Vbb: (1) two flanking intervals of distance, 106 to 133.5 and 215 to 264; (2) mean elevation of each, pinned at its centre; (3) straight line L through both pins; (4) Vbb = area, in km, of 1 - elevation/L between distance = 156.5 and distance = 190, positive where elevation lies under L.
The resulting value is -3.5 km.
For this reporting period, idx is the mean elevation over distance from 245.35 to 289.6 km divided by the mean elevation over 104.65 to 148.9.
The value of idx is 0.93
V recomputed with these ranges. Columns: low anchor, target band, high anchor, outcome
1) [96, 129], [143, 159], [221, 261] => -3.7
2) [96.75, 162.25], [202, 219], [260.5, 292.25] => -1.1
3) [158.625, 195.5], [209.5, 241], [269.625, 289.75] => -1.0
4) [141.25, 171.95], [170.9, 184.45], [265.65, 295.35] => 0.8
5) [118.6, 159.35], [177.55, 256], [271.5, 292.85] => 0.1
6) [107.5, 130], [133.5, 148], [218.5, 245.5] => -1.6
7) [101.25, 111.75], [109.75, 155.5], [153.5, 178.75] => -2.1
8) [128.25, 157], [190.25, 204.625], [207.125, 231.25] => 0.0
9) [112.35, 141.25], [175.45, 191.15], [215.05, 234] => -0.5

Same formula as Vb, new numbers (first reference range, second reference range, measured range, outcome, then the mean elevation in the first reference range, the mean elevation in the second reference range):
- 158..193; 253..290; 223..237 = -0.06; 19.2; 16.1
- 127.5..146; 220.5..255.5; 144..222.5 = -0.03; 18.9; 18.5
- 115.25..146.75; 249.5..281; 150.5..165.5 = -0.22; 18.2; 15.3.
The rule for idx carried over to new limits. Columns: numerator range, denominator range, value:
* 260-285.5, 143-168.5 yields 0.73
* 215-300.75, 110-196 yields 0.94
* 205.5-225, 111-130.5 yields 1.07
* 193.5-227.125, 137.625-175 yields 0.91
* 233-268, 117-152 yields 0.95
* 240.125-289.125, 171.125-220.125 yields 0.90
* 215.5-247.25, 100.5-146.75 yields 1.07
